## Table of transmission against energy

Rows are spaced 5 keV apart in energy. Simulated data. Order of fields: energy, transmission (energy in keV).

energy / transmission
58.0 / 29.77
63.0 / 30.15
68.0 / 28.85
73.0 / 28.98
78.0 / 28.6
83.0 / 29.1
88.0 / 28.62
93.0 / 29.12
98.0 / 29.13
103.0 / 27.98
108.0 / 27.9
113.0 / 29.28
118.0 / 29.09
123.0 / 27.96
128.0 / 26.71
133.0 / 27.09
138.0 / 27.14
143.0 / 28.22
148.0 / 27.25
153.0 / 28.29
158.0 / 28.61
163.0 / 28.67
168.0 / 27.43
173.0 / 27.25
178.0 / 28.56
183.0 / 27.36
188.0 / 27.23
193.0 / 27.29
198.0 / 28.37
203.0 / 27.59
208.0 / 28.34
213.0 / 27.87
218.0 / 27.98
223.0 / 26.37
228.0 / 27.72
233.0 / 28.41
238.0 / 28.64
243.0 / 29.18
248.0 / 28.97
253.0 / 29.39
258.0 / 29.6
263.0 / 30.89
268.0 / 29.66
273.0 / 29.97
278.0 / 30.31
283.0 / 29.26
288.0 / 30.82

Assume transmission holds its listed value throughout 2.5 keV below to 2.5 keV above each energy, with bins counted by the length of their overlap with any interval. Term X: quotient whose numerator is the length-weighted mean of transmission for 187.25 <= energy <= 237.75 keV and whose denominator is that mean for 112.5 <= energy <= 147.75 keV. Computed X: 1.00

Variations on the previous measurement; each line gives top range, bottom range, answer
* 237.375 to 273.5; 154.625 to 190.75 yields 1.06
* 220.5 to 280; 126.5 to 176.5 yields 1.05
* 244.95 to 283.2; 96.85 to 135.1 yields 1.06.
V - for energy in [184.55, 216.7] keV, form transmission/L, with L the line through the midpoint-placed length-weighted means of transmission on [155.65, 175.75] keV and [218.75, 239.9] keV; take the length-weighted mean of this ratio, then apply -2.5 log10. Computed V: 0.00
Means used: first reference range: 28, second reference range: 27.8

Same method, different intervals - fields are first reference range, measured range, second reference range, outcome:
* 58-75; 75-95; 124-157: 0.00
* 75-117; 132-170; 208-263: 0.03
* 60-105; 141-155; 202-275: 0.04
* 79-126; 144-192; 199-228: 0.01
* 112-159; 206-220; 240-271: 0.04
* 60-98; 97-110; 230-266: 0.03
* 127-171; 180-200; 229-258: 0.03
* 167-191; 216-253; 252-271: 0.03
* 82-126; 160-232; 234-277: 0.06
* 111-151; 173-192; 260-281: 0.04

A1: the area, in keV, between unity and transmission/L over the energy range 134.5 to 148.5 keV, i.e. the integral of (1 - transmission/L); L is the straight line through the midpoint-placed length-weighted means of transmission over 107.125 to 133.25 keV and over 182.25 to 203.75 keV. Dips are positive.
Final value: 0.2 keV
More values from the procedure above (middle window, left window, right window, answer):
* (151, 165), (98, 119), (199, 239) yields -0.1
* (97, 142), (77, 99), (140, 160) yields 0.8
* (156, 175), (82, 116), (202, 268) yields 0.4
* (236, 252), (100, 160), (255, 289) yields 0.3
